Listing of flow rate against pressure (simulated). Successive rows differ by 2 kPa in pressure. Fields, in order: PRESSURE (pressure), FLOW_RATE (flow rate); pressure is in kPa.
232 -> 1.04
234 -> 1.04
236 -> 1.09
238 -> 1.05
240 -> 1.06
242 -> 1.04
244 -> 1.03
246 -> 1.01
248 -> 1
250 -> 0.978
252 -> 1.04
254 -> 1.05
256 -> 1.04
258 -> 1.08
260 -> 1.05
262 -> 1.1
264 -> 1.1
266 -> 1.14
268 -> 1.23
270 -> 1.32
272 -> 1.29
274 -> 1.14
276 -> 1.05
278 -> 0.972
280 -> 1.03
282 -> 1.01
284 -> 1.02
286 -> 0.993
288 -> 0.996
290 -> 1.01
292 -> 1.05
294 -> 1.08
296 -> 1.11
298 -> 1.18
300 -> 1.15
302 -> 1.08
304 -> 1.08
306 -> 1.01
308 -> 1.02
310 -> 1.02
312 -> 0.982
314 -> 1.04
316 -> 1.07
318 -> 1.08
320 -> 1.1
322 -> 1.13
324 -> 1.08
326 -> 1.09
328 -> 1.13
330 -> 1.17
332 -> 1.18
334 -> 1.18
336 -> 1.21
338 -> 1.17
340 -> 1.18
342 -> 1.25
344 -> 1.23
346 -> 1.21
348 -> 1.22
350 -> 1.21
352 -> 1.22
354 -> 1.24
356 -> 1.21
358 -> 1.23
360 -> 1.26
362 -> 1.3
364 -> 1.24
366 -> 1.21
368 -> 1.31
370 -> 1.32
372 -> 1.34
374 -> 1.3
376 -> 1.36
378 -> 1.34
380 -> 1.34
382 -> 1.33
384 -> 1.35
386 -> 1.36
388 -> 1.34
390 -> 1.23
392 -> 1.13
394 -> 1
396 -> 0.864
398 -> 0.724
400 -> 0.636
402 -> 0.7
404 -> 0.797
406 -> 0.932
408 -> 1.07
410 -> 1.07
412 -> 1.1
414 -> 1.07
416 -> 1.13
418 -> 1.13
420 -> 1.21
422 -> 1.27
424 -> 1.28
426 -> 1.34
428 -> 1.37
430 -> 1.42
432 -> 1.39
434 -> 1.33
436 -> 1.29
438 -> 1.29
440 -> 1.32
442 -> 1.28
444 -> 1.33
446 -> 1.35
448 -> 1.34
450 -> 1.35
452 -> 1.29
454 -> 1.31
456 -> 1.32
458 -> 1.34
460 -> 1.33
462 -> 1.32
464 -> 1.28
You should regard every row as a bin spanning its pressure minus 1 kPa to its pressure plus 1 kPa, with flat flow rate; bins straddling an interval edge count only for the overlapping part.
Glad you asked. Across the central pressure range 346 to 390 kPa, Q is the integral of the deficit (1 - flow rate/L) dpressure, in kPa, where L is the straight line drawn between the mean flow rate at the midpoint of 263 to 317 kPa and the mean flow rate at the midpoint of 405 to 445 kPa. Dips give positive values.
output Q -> -4.4 kPa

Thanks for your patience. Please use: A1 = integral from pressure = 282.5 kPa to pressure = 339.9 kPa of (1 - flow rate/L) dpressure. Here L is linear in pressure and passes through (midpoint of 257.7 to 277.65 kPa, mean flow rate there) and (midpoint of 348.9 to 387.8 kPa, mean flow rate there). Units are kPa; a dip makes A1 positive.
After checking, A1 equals 5.8 kPa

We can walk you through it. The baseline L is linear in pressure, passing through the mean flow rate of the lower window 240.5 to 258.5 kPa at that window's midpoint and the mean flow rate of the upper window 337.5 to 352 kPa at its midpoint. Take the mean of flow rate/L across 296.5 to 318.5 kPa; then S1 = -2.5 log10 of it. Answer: 0.07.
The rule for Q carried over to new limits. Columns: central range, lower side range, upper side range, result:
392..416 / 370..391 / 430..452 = 7.3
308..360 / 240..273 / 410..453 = 0.9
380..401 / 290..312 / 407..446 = 1.5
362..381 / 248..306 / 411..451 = -1.6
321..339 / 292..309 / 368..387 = 0.5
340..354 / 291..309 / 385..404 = -2.5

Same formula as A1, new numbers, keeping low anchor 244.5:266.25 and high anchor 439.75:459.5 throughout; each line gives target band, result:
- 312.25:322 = 0.56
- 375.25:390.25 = -1.30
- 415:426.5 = 0.55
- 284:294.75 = 0.72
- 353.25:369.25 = -0.70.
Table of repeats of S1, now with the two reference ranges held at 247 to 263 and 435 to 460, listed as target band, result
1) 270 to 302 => 0.01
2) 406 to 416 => 0.18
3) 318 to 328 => 0.04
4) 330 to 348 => -0.03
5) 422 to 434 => -0.05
